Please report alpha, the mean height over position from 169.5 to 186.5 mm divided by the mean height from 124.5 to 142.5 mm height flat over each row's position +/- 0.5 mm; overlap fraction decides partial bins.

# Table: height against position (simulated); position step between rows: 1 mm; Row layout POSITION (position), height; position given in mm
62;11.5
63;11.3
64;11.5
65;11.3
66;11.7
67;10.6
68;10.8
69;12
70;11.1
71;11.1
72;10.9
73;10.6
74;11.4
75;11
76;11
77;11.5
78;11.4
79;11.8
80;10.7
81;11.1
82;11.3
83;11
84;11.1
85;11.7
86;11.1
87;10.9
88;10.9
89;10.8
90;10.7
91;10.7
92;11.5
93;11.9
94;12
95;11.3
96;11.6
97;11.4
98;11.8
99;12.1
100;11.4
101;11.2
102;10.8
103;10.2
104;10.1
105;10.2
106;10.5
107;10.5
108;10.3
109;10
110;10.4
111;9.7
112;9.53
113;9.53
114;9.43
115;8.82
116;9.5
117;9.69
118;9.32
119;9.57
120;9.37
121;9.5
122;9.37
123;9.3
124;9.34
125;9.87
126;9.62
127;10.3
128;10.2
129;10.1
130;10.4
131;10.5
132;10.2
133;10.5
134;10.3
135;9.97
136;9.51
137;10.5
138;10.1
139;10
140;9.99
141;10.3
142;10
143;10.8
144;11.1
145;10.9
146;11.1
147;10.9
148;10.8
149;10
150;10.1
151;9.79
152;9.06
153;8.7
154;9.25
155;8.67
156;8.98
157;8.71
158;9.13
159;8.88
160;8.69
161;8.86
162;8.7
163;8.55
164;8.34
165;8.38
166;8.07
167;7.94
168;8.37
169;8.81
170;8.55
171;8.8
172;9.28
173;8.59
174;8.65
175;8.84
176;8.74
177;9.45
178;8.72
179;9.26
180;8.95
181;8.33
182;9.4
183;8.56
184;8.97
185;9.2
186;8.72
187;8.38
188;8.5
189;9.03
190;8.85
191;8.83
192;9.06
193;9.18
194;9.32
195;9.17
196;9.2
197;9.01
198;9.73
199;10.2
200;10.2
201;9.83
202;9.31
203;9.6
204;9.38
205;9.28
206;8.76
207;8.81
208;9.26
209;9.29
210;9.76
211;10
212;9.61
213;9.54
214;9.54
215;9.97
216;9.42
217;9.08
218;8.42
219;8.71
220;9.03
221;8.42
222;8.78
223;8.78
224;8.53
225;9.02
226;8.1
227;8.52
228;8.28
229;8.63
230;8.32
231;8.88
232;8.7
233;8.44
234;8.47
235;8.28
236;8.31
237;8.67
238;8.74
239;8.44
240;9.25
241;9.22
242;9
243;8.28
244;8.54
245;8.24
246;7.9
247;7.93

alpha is 0.9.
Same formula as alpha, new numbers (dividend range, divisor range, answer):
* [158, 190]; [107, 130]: 0.90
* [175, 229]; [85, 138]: 0.88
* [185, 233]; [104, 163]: 0.93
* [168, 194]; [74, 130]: 0.84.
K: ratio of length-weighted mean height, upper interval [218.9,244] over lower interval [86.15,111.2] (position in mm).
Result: 0.79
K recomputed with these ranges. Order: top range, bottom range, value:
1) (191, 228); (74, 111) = 0.83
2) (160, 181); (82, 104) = 0.77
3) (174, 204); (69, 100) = 0.81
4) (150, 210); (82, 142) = 0.87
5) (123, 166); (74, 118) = 0.90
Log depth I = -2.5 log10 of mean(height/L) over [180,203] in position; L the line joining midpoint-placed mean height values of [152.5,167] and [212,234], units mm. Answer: -0.05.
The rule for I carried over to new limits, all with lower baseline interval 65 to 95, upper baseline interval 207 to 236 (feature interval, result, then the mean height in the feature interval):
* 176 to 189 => 0.079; 8.87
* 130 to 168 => 0.051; 9.62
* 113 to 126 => 0.121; 9.43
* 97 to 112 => 0.015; 10.6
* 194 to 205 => -0.032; 9.54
